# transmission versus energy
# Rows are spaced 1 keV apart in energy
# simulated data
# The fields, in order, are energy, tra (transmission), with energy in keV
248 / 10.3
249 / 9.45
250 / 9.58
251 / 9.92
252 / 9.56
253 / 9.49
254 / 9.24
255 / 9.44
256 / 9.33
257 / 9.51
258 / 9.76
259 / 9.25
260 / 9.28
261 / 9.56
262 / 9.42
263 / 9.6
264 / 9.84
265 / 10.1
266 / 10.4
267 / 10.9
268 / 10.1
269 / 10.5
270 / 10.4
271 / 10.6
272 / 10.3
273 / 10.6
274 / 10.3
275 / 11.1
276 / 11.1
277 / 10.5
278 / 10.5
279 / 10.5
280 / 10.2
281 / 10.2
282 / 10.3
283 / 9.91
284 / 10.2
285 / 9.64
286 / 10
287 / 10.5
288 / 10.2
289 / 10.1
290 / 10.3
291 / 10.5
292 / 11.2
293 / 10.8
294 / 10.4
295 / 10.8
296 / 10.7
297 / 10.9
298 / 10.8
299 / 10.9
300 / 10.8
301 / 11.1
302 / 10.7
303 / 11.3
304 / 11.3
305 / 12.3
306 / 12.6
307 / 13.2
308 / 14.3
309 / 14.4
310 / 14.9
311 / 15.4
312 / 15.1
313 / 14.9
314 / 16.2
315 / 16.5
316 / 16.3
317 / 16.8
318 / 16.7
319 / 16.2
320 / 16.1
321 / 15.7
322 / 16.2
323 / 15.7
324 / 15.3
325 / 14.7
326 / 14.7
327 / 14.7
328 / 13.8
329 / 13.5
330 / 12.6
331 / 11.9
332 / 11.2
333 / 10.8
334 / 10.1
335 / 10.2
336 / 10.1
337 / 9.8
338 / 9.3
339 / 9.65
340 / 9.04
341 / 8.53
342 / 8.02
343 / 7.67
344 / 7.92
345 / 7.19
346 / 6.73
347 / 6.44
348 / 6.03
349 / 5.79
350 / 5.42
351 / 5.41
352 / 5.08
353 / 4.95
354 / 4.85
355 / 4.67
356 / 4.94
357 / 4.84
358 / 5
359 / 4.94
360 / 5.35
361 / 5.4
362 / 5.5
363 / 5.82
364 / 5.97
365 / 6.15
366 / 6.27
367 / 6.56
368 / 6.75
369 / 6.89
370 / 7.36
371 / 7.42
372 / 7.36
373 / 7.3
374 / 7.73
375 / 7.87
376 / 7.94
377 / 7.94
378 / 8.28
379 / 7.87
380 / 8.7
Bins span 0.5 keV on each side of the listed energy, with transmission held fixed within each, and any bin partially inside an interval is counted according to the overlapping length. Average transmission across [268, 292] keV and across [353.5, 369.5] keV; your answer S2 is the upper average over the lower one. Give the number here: 0.5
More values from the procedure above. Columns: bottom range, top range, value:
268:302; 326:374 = 0.74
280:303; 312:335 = 1.38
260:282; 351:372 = 0.56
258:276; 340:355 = 0.64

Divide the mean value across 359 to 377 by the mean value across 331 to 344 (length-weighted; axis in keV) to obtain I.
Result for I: 0.70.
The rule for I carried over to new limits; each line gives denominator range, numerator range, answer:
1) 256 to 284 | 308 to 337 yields 1.40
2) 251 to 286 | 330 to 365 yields 0.72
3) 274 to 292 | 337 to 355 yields 0.67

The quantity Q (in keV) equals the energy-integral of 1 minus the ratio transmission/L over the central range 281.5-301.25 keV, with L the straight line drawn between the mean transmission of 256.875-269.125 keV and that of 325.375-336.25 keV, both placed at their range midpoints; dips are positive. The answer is 0.64 keV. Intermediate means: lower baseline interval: 9.85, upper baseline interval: 12.2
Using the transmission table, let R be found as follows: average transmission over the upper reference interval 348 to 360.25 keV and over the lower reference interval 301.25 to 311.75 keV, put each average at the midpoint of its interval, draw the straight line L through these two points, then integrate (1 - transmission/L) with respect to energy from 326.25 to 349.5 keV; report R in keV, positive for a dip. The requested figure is -5.0 keV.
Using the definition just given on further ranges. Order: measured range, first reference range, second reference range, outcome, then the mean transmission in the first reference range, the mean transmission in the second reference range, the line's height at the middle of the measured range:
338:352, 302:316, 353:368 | 1.5 keV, 14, 5.47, 8.04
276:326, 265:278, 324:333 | -2.0 keV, 10.5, 13.3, 12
